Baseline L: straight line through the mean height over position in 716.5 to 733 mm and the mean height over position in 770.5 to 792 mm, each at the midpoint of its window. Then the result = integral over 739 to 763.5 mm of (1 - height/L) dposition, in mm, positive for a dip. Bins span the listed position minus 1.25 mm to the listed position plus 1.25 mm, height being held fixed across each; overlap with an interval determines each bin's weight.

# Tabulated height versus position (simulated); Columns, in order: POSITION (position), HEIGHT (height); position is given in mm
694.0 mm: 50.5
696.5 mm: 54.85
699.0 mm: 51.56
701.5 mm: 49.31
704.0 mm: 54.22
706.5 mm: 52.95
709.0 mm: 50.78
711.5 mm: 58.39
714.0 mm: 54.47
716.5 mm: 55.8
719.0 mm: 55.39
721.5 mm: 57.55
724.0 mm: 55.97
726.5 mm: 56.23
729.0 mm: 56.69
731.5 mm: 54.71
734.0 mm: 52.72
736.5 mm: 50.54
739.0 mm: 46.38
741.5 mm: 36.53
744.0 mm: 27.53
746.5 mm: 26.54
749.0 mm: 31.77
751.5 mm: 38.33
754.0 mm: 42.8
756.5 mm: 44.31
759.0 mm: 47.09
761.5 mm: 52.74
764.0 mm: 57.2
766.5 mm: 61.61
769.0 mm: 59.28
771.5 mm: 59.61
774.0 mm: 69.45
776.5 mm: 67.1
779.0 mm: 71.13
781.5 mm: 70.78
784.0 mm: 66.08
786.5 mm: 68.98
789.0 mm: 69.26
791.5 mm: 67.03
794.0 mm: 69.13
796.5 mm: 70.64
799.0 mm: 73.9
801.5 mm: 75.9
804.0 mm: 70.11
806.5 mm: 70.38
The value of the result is 8.79 mm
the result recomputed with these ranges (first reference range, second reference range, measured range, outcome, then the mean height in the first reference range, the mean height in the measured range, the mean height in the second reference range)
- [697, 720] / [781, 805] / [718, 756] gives 8.33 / 53.7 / 45.9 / 70.2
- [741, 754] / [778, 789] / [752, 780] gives -2.83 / 32.9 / 56.8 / 69.2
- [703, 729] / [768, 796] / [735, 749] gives 5.28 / 55.3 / 37.3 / 67.2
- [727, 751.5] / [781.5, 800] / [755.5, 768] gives 0.38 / 42.8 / 52.9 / 69.3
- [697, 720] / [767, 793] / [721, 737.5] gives 0.73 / 53.7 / 54.9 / 66.7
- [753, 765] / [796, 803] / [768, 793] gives -2.08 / 48.8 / 67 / 73.7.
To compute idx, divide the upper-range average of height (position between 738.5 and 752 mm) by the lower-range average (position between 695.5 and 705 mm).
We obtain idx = 0.6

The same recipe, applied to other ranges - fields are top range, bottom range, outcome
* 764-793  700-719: 1.23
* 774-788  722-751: 1.52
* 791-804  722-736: 1.30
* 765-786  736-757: 1.74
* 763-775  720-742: 1.17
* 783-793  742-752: 2.20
